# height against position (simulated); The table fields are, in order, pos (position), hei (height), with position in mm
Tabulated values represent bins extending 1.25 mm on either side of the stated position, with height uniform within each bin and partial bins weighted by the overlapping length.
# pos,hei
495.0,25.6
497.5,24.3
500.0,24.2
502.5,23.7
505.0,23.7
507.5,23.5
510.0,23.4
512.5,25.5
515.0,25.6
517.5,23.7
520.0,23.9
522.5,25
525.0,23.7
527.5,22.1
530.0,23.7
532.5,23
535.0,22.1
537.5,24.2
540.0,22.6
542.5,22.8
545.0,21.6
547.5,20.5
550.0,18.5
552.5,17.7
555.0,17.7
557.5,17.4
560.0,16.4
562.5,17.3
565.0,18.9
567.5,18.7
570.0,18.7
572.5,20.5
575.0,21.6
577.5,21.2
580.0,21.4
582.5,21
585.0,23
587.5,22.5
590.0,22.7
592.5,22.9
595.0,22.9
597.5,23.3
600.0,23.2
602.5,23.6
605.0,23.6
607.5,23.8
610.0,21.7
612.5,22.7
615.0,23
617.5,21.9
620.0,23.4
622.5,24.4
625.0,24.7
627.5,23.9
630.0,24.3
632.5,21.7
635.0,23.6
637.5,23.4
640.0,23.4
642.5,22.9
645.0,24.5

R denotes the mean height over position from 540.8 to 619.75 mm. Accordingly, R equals 21.1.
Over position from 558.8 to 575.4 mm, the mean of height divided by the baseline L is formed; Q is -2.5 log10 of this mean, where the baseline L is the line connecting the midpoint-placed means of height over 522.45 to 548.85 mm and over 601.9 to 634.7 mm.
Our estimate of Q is 0.22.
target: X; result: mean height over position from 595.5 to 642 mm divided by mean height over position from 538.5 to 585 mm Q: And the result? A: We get 1.18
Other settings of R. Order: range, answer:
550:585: 19.2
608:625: 23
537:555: 20.8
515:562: 21.5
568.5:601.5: 21.9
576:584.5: 21.4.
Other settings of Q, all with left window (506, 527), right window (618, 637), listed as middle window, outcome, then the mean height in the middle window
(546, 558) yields 0.28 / 18.5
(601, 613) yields 0.03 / 23.1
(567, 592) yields 0.13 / 21.3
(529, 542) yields 0.05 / 23.1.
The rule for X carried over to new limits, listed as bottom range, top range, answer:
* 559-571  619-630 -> 1.34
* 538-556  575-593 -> 1.08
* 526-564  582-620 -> 1.11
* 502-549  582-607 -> 0.98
